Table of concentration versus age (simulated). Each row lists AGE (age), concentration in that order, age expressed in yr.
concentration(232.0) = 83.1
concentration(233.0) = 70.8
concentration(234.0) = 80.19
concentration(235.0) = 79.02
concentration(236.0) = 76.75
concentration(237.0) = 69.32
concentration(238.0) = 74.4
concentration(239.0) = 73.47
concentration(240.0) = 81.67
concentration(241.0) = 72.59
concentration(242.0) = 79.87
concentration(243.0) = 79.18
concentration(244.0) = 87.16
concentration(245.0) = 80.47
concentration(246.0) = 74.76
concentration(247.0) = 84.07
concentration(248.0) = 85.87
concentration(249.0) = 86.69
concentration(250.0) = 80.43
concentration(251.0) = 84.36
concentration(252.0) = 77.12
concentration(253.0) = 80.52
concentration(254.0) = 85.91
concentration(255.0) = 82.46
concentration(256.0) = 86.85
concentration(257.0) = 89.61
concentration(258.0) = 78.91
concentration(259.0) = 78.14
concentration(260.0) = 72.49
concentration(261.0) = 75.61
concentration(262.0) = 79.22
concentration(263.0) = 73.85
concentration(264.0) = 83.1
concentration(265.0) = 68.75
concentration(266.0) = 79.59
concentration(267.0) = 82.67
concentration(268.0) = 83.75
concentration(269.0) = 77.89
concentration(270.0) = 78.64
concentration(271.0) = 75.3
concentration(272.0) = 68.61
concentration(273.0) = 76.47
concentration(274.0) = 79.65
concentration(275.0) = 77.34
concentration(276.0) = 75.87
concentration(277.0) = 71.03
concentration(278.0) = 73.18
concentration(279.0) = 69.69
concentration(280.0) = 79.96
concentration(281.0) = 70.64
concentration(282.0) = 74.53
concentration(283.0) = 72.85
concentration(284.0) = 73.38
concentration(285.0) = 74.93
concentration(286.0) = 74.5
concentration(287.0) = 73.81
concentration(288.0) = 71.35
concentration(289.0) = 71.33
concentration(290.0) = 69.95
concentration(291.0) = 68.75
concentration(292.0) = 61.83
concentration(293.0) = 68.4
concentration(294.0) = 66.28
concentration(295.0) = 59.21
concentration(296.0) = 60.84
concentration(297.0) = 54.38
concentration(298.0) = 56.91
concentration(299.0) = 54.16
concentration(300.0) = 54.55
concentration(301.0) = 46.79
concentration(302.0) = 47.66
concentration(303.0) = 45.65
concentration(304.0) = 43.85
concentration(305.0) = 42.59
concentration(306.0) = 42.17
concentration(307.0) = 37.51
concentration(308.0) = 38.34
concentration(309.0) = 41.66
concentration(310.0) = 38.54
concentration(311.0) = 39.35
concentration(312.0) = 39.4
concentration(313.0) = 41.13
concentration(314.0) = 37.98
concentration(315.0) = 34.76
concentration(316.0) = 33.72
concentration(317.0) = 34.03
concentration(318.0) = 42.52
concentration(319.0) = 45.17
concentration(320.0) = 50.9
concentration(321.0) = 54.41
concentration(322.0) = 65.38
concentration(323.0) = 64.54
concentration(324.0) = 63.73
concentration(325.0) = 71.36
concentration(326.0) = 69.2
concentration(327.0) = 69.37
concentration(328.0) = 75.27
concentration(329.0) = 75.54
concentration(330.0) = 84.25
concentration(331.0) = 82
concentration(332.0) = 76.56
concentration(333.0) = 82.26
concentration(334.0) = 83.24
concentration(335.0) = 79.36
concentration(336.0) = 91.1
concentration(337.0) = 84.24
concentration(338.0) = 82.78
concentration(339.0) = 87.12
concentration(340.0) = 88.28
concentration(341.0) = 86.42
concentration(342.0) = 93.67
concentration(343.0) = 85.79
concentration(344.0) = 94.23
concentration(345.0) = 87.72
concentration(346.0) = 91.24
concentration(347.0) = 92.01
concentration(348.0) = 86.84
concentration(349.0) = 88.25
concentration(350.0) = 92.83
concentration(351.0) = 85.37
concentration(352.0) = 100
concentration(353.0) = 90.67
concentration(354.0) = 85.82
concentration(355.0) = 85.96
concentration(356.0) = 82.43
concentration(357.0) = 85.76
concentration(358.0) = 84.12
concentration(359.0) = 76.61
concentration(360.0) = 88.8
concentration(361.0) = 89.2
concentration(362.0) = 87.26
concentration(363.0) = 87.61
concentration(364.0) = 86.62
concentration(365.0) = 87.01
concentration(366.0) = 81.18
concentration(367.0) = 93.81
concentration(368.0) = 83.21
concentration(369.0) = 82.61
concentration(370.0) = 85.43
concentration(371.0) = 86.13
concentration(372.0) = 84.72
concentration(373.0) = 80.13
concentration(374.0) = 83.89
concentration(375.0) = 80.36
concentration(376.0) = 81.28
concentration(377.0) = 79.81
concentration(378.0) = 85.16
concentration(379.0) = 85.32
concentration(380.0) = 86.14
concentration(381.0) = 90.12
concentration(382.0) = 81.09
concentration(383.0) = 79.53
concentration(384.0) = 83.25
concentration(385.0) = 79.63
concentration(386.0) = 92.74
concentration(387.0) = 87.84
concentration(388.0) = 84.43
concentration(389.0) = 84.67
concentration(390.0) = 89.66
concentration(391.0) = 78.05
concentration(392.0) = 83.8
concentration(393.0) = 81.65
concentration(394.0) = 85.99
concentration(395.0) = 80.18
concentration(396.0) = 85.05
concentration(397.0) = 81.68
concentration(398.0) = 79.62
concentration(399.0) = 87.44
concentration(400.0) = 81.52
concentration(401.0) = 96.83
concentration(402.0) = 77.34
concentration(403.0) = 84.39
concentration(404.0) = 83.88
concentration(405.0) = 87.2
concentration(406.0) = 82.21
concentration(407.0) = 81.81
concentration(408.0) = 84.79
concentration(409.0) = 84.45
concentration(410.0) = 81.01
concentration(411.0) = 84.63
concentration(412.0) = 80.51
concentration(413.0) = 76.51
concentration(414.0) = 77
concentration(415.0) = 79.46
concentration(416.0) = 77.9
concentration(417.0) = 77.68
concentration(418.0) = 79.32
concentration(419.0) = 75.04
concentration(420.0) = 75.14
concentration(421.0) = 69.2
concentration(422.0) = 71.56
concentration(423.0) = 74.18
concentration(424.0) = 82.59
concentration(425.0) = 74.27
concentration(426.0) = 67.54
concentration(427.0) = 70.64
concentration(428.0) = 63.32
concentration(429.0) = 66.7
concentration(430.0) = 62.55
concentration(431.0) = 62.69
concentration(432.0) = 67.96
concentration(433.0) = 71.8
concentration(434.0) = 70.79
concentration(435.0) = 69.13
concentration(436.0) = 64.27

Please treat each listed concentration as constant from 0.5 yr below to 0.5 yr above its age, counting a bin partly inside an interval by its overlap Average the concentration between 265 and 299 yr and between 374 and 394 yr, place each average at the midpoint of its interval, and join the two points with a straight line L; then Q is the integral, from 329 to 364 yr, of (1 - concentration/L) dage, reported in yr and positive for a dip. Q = -3.2 yr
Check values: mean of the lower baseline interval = 71.6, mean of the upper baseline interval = 84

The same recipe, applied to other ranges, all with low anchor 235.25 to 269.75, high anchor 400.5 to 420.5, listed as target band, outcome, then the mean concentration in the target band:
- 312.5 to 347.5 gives 4.2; 70.9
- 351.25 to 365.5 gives -1.1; 87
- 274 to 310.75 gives 8.6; 61.3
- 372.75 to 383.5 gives -0.3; 83.1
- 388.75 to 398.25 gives -0.2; 83.1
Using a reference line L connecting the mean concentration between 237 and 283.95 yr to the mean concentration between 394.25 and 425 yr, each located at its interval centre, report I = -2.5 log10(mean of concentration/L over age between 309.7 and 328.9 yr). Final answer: 0.46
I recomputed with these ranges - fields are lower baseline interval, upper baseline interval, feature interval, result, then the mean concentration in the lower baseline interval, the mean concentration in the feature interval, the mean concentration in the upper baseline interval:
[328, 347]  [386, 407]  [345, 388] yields -0.014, 85.2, 85.9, 84.3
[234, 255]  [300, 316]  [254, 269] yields -0.151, 79.8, 79.8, 41.3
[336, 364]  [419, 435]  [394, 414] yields -0.105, 87.9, 83.1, 70.2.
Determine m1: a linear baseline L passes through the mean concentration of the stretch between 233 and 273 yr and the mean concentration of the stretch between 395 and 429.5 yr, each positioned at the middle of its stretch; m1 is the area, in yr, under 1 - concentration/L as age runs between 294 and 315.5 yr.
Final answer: 9.0 yr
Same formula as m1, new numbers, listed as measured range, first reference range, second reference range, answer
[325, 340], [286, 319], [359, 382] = -3.2 yr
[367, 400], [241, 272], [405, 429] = -2.7 yr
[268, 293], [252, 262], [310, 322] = -3.2 yr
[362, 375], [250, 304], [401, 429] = -1.6 yr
